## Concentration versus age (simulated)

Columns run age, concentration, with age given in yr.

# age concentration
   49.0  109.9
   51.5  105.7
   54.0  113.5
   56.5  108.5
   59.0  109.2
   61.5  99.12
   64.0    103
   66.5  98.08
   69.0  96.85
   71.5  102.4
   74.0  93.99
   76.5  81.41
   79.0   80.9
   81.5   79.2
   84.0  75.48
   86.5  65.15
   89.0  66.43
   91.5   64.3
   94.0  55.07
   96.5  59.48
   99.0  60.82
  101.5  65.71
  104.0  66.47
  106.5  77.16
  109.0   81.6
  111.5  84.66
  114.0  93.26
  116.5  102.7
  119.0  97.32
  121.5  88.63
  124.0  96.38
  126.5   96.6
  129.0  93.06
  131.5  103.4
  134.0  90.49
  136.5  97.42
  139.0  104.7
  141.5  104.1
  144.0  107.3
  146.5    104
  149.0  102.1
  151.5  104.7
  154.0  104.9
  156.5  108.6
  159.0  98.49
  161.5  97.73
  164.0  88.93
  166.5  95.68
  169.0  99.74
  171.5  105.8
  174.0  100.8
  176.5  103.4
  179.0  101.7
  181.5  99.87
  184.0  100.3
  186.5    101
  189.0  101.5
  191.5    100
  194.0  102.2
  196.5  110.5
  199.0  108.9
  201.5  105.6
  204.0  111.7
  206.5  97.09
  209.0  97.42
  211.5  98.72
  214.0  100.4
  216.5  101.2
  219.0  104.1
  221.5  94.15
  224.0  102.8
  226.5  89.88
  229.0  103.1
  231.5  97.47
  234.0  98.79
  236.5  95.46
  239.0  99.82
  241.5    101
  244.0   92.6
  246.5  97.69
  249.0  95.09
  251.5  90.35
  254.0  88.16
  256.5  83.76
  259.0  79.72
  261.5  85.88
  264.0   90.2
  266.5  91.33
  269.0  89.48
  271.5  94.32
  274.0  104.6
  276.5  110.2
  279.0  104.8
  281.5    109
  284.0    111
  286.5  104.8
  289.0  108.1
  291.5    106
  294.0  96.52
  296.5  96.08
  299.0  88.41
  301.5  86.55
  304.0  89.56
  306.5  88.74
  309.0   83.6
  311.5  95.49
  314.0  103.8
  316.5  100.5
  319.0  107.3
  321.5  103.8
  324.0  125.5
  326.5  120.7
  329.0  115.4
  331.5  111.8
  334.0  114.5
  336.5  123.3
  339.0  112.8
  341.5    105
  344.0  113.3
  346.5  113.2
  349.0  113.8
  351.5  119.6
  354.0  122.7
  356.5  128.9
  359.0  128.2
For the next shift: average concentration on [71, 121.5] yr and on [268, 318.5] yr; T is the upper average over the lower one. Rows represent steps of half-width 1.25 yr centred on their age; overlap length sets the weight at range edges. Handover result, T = 1.27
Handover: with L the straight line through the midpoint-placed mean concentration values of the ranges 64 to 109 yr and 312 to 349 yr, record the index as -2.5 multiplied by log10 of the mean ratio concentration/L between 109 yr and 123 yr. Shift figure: -0.14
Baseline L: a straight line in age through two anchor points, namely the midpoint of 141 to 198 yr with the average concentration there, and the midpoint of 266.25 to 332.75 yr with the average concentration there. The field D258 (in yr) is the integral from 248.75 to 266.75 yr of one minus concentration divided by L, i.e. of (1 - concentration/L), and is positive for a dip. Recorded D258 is 2.5 yr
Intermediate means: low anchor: 102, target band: 87.5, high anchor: 102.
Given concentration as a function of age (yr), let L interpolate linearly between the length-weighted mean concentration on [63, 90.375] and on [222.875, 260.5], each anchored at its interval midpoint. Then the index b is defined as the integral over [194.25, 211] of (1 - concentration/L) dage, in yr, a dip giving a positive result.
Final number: -2.3 yr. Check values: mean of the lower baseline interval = 85.5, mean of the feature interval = 105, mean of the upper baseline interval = 94.3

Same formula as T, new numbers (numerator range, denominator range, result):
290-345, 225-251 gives 1.07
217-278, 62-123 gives 1.17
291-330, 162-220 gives 0.99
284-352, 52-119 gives 1.25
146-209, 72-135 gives 1.26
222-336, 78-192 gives 1.09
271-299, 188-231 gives 1.02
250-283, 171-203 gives 0.91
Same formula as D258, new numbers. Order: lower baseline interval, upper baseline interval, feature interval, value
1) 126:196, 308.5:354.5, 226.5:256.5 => 2.87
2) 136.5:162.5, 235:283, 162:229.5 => -0.73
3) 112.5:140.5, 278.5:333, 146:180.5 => -1.13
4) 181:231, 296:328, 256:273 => 2.05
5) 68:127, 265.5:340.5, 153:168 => -2.01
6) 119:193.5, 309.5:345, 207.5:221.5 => 0.51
